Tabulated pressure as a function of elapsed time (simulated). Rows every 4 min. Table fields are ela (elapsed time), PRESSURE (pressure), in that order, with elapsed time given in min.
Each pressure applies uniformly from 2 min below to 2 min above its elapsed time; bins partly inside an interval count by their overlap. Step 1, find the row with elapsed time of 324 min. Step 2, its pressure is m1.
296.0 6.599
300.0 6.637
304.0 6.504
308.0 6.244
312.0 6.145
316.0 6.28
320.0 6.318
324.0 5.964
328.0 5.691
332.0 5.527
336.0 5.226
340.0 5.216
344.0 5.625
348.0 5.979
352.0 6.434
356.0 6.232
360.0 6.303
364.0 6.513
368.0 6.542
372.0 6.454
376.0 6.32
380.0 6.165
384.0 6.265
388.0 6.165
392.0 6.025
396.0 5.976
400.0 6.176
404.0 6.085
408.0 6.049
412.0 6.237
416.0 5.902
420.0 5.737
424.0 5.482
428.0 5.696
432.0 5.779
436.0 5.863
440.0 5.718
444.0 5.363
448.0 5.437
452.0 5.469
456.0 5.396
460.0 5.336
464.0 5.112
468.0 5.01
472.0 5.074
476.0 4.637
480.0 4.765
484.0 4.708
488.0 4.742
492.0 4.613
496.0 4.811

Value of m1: 5.964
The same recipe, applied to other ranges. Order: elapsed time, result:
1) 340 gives 5.216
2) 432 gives 5.779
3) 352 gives 6.434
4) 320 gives 6.318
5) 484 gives 4.708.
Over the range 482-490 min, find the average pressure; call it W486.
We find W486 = 4.72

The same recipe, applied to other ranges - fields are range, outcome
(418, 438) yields 5.71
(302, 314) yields 6.3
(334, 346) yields 5.36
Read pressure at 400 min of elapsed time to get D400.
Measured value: 6.176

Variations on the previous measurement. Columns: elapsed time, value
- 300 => 6.637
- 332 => 5.527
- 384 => 6.265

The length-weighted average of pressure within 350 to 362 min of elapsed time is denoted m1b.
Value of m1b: 6.32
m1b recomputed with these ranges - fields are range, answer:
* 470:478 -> 4.86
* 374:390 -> 6.23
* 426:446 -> 5.68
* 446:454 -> 5.45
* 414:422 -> 5.82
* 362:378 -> 6.46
